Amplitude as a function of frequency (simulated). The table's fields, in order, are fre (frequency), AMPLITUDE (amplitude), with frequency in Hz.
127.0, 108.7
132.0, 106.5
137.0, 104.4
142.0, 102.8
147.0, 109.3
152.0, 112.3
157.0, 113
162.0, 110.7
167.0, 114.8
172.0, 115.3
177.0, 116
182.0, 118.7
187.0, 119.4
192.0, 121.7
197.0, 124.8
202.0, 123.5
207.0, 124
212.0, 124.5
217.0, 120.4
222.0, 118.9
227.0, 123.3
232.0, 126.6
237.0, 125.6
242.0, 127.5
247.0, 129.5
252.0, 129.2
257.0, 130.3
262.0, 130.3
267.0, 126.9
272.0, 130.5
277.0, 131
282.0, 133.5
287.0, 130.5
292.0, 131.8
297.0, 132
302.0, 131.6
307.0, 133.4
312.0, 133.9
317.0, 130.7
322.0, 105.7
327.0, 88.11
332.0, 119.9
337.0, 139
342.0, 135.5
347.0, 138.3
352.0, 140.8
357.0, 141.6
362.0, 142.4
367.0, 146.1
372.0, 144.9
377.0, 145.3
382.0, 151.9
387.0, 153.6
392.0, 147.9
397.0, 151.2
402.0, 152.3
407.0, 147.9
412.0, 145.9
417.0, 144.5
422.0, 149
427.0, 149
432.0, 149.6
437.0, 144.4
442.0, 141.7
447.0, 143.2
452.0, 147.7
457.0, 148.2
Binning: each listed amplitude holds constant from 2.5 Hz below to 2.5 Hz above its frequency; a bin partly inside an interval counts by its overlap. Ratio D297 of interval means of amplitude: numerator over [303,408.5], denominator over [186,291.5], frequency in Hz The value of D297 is 1.09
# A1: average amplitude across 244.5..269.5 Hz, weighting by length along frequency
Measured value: 129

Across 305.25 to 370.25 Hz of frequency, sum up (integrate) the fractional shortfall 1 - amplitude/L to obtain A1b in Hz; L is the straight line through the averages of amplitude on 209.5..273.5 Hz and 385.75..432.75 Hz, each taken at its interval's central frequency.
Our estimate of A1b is 4.1 Hz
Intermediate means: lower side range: 126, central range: 131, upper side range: 149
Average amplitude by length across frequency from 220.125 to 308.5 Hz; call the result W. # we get 129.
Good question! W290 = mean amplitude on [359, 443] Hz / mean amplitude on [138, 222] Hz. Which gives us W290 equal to 1.26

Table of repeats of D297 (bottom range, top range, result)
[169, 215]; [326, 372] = 1.11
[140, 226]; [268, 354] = 1.10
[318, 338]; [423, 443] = 1.30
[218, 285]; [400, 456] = 1.15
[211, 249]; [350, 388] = 1.17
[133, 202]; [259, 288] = 1.14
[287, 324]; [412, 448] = 1.13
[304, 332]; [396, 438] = 1.25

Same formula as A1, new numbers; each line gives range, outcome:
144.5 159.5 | 112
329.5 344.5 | 131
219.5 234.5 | 123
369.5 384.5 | 147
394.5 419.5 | 148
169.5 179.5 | 116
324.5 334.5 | 104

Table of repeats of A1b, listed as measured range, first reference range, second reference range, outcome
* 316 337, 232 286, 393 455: 3.6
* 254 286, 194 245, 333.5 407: 0.1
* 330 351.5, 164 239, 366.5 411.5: 1.2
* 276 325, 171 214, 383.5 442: 2.0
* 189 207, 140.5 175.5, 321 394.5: -1.0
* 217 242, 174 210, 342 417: 0.5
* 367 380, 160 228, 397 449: -0.4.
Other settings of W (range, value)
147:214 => 118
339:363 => 140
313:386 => 134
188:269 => 125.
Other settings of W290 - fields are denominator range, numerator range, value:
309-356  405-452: 1.16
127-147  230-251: 1.21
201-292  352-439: 1.16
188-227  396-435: 1.21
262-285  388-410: 1.15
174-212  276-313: 1.09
